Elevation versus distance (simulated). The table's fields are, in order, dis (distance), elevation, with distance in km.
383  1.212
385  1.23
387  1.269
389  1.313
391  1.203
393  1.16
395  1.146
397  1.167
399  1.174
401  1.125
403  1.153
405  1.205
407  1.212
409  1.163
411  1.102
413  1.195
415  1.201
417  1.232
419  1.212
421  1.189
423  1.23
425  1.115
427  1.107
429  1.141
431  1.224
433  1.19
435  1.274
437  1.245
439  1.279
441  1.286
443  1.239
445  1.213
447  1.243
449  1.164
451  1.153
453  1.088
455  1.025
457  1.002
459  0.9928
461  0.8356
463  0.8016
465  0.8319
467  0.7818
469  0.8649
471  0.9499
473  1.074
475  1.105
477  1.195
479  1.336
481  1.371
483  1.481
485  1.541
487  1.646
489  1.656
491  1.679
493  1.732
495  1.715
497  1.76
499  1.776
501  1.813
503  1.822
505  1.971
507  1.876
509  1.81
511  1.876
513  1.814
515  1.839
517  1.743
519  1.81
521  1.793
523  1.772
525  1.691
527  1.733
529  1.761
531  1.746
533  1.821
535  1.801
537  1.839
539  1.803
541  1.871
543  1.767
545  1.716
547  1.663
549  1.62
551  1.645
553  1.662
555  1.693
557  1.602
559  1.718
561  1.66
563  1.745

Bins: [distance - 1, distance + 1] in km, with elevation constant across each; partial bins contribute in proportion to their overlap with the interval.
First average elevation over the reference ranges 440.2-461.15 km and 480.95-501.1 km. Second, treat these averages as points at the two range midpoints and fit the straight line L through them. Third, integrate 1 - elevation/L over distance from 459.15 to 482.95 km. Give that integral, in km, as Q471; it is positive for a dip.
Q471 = 6.3 km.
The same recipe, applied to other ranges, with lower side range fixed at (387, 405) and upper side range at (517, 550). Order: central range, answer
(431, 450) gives 1.9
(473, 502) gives 0.6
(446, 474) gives 9.0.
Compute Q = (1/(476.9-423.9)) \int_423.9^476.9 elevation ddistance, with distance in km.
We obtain 1.09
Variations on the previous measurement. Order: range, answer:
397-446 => 1.2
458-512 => 1.42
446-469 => 0.987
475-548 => 1.71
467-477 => 0.996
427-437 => 1.2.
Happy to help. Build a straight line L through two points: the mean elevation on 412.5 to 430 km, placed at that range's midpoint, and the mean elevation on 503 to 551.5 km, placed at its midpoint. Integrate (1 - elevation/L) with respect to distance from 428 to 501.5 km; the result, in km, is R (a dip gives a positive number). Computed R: 8.93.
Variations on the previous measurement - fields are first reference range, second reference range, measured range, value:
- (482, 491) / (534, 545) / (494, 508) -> -1.4 km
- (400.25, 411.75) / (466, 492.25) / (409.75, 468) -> 4.4 km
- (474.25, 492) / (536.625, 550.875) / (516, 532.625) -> -1.1 km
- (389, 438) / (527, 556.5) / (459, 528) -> 1.7 km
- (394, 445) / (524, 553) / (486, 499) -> -1.5 km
